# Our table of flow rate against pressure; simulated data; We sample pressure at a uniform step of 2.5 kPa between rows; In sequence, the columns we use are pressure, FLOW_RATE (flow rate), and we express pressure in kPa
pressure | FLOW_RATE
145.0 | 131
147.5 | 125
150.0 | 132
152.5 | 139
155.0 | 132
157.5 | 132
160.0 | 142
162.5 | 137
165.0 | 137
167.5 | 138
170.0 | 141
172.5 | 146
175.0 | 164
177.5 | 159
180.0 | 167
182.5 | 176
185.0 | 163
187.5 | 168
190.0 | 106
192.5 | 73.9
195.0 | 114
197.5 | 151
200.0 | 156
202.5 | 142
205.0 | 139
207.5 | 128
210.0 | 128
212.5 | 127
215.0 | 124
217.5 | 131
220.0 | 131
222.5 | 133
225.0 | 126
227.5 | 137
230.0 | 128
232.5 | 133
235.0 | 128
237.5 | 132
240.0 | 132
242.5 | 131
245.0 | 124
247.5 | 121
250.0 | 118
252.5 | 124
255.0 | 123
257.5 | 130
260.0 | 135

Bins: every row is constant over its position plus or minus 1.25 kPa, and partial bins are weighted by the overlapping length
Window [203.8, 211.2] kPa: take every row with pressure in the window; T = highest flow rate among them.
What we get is 139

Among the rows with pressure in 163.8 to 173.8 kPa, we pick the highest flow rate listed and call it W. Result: 146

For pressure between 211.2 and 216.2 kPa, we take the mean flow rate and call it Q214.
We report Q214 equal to 126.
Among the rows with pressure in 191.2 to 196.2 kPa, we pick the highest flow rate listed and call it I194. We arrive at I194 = 114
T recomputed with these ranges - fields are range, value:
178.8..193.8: 176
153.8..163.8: 142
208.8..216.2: 128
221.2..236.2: 137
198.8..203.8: 156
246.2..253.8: 124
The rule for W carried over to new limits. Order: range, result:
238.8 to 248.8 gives 132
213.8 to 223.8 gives 133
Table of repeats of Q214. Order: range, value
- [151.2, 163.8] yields 136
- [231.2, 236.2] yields 130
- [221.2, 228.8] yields 132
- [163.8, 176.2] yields 145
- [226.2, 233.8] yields 133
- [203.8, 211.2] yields 132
